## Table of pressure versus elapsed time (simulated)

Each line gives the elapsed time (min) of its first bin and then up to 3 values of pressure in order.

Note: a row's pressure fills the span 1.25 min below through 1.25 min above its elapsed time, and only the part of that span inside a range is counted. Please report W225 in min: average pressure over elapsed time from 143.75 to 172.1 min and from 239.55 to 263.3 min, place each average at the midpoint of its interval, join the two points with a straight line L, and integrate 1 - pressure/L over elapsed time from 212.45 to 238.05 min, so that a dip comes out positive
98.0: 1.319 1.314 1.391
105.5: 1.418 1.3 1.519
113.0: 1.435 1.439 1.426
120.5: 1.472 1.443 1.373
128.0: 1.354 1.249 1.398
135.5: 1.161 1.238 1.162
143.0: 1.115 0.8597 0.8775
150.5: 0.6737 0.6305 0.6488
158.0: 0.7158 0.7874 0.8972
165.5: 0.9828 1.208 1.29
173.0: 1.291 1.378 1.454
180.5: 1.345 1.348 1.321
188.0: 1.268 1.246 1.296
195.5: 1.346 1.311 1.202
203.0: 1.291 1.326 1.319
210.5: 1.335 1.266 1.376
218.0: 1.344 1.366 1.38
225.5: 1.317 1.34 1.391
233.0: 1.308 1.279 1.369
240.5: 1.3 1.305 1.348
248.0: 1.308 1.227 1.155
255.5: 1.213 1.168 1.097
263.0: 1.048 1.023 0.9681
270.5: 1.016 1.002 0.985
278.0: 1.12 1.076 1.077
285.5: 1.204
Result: -4.9 min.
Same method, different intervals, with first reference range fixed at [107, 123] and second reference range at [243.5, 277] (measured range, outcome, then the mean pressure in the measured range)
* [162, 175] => 1.6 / 1.15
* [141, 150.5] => 3.0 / 0.931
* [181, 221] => -1.9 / 1.31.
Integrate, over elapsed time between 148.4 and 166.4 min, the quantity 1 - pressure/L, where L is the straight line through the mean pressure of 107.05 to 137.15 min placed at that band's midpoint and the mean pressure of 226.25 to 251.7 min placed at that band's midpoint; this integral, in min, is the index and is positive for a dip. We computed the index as 7.90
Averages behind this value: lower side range 1.38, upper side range 1.32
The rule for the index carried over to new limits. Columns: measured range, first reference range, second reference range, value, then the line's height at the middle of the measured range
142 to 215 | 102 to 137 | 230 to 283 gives 8.2 min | 1.29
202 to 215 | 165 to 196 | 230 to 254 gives -0.1 min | 1.3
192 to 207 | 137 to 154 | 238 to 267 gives -3.1 min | 1.07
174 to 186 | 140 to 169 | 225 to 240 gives -4.1 min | 1.02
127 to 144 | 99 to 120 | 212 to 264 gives 1.7 min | 1.38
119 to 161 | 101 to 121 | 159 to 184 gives 7.8 min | 1.31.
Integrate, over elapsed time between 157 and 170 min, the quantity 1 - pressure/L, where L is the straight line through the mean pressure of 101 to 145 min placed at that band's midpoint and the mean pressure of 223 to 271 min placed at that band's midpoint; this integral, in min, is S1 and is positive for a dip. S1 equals 3.6 min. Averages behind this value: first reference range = 1.34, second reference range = 1.23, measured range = 0.944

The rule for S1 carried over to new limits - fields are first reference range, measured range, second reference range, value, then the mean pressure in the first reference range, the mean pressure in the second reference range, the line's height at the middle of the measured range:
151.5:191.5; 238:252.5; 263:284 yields -3.3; 1.11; 1.03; 1.05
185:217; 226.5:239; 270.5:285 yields -1.4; 1.3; 1.06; 1.2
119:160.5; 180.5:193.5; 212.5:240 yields -0.8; 1.08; 1.34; 1.22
